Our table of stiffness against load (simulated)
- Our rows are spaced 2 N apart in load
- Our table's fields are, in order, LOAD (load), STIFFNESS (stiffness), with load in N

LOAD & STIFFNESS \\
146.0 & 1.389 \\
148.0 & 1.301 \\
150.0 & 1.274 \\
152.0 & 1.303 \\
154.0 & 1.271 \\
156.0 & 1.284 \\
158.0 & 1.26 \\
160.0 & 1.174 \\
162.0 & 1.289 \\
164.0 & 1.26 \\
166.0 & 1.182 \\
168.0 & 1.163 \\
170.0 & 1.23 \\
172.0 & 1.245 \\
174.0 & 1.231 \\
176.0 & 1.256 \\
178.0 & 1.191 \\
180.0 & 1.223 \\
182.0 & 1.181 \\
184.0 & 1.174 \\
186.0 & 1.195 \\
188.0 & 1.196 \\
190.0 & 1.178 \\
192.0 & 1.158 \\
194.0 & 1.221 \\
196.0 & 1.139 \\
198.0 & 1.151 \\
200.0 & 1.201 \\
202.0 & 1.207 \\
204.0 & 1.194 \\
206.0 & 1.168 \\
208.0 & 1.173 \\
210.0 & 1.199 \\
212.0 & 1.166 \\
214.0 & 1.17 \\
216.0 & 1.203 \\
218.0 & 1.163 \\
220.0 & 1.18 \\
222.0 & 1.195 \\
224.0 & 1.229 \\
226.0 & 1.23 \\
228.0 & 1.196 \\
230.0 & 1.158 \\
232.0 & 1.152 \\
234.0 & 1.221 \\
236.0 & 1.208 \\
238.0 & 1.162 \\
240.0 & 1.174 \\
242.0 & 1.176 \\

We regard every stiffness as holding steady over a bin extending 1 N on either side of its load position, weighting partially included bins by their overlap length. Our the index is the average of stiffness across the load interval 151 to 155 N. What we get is 1.29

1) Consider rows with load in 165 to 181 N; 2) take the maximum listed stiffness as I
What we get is 1.256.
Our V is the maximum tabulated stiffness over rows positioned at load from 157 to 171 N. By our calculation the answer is 1.289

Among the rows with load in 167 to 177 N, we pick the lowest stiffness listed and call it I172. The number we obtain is 1.163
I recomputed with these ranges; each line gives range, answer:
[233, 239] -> 1.221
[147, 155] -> 1.303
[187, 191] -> 1.196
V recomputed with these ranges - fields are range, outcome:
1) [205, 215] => 1.199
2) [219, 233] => 1.23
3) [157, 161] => 1.26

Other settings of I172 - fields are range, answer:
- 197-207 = 1.151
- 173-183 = 1.181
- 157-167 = 1.174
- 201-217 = 1.166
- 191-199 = 1.139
